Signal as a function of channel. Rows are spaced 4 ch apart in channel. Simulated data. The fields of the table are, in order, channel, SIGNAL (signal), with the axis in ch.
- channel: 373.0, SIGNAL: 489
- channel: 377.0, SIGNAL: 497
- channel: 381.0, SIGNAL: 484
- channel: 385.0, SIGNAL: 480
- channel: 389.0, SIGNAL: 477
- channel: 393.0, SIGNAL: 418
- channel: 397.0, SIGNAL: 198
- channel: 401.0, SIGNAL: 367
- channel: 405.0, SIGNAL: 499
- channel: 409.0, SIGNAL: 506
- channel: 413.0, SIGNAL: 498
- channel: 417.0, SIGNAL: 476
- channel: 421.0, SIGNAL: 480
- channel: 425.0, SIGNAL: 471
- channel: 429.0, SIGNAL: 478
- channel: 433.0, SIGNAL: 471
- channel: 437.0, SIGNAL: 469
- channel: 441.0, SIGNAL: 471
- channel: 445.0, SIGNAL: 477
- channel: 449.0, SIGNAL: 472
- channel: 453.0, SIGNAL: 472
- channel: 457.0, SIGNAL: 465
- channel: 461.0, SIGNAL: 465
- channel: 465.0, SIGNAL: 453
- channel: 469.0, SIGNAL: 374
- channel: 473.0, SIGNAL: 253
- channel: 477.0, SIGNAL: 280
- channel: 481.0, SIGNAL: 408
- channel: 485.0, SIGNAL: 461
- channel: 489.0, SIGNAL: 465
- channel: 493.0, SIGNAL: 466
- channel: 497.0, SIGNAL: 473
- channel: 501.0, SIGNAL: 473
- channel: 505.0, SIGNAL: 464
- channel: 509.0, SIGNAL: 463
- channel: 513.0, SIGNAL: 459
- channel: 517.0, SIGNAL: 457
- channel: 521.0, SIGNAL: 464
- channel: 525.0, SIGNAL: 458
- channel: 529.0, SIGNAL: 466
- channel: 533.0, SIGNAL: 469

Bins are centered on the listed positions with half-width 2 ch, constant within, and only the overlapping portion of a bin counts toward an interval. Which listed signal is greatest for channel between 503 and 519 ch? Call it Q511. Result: 464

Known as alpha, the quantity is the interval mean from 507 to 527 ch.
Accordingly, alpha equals 460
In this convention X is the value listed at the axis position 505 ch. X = 464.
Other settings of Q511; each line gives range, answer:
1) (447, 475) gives 472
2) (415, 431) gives 480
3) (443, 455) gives 477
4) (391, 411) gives 506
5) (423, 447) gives 478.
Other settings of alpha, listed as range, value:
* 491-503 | 471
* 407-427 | 486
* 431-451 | 472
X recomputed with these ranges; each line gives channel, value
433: 471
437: 469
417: 476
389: 477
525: 458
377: 497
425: 471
